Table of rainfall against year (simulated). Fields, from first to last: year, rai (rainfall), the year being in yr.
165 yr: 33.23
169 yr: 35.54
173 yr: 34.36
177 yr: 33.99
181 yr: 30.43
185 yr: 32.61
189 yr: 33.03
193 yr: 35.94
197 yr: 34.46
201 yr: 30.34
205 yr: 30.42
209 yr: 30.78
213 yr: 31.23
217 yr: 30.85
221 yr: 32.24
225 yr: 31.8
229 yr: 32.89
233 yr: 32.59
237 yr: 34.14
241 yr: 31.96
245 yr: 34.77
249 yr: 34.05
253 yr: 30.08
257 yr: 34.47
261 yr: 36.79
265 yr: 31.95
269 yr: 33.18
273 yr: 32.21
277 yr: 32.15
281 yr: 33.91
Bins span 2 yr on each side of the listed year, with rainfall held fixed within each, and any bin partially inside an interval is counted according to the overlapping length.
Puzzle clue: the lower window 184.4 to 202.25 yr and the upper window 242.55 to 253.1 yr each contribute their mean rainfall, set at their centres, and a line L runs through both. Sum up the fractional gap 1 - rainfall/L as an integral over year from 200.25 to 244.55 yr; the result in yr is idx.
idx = 2.06 yr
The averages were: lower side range 33.5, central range 31.9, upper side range 33.4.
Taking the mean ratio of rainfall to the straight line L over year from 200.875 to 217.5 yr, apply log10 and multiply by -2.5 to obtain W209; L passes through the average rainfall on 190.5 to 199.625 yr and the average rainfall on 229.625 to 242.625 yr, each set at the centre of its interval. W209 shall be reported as 0.11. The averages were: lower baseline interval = 34.7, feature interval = 30.8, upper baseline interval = 32.9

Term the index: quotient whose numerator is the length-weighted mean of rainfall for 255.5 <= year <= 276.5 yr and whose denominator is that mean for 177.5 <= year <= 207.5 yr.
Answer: 1.0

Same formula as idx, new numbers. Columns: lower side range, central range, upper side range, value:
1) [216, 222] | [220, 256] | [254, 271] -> -0.26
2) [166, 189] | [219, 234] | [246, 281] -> 0.41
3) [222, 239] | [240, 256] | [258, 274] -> 0.18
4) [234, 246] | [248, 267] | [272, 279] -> -0.36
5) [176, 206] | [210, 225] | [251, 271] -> 0.67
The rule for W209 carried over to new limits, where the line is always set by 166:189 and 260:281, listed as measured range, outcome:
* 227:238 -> 0.00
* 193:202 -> 0.00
